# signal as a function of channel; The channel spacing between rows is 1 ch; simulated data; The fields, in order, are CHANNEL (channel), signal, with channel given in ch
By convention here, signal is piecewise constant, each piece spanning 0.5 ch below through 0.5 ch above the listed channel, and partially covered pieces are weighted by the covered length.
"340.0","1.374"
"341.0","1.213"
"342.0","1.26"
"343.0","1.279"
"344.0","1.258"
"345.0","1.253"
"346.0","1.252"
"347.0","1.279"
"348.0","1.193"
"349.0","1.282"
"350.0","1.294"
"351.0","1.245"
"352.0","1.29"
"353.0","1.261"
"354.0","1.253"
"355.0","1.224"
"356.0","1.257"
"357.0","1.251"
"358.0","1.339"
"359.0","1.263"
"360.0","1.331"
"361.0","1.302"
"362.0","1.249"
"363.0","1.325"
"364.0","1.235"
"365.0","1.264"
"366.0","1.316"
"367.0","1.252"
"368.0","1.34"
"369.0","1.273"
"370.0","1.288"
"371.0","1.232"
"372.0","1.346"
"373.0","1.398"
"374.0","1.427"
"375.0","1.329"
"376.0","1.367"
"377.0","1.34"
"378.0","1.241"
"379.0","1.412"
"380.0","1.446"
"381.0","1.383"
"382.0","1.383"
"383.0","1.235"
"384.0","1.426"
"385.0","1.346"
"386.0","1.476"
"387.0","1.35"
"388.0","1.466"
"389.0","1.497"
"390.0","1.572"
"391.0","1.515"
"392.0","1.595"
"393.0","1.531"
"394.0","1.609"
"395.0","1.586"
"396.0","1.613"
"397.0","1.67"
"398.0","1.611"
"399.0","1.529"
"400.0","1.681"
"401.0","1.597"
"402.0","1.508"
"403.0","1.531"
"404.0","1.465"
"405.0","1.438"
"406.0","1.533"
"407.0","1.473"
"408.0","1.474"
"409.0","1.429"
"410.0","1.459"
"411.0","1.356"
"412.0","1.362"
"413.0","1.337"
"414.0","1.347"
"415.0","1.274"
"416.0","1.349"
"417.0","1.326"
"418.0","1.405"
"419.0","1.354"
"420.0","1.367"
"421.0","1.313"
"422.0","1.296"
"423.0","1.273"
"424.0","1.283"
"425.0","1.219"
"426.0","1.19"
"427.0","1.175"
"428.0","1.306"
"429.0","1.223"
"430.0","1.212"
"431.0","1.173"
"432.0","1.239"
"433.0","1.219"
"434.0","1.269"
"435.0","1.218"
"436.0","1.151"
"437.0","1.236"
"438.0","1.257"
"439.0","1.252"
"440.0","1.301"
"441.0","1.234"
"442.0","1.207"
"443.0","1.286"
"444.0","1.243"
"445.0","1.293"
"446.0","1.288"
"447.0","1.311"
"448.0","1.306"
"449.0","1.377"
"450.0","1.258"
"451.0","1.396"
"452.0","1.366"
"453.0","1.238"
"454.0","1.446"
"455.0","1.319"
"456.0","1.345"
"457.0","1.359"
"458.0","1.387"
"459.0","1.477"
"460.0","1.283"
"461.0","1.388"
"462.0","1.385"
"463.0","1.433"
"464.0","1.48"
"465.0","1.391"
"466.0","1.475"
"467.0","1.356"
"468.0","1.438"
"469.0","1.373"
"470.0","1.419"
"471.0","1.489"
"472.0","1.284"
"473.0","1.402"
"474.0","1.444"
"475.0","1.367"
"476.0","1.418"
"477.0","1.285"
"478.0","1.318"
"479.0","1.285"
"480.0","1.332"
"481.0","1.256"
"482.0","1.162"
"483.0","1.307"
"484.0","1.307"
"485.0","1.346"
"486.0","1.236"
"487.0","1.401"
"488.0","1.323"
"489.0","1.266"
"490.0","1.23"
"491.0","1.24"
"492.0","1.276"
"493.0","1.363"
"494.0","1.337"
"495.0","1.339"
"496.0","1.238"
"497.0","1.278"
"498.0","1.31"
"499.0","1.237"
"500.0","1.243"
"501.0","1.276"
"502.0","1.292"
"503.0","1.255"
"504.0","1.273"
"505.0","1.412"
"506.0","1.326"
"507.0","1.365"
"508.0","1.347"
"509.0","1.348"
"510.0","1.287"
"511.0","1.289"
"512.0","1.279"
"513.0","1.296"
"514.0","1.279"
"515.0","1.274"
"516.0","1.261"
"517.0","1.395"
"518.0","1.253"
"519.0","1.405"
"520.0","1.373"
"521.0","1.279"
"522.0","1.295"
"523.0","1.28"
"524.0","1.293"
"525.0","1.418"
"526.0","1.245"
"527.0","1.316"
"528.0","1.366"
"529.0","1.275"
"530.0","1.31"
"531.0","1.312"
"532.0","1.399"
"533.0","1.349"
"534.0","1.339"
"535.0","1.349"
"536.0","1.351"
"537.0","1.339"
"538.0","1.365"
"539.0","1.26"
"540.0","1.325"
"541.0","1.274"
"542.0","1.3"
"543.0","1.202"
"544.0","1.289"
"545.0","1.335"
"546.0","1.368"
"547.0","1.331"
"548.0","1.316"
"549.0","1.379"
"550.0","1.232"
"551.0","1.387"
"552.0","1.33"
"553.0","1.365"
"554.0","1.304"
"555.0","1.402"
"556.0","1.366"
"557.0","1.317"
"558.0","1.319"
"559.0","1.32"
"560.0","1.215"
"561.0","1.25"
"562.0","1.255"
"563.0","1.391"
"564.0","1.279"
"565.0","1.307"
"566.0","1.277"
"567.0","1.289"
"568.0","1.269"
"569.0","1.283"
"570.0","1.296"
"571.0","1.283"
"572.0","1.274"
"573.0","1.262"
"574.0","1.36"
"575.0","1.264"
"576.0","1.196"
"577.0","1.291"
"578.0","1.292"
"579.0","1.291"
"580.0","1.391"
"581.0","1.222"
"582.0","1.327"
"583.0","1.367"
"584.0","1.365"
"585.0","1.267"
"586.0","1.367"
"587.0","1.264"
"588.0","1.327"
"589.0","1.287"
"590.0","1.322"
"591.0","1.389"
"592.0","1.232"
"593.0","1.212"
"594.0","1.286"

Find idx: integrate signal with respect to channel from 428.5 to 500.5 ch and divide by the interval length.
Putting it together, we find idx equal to 1.31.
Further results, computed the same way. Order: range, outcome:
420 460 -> 1.28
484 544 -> 1.31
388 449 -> 1.37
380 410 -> 1.5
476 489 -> 1.3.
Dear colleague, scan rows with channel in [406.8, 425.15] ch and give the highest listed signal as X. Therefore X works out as 1.474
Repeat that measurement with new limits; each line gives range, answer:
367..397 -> 1.67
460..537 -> 1.489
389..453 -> 1.681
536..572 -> 1.402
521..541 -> 1.418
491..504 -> 1.363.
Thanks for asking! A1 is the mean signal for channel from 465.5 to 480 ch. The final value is 1.38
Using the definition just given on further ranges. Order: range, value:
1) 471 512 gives 1.31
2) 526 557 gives 1.33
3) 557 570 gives 1.29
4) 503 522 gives 1.32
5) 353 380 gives 1.3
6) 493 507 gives 1.3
